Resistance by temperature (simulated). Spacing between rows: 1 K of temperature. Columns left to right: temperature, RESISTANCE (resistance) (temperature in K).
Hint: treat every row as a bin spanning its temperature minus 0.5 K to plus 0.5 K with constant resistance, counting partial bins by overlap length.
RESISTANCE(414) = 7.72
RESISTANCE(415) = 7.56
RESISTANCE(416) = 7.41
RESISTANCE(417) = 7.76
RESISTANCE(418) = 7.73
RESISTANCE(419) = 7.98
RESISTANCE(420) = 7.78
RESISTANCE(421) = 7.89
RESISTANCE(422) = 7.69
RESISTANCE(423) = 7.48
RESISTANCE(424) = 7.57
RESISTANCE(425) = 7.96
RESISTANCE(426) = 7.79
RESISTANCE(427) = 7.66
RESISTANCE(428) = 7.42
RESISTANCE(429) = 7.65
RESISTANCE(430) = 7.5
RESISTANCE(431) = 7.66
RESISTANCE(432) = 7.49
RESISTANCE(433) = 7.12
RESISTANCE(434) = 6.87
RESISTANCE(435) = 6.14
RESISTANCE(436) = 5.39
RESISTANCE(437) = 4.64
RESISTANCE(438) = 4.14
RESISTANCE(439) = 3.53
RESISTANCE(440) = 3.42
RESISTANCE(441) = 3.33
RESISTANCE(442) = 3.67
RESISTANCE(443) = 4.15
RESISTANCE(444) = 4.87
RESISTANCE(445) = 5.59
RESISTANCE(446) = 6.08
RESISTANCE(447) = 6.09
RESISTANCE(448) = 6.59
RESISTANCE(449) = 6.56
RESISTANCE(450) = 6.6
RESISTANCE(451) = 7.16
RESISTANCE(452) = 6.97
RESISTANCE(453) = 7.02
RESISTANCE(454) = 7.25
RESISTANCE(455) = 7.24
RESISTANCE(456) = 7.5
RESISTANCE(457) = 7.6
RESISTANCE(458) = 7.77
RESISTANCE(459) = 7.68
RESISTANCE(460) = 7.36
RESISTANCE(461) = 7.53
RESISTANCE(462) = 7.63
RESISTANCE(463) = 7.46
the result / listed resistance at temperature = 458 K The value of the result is 7.77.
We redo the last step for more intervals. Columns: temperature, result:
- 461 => 7.53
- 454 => 7.25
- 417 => 7.76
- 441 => 3.33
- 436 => 5.39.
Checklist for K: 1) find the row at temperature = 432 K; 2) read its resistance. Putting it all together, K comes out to 7.49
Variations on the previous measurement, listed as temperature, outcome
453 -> 7.02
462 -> 7.63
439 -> 3.53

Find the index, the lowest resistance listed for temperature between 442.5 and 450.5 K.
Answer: 4.15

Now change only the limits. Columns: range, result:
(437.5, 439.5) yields 3.53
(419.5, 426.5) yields 7.48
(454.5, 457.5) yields 7.24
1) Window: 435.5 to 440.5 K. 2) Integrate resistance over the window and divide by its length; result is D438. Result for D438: 4.22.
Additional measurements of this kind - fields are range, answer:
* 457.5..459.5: 7.72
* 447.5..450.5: 6.58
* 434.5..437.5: 5.39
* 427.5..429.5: 7.54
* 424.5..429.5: 7.7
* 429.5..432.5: 7.55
